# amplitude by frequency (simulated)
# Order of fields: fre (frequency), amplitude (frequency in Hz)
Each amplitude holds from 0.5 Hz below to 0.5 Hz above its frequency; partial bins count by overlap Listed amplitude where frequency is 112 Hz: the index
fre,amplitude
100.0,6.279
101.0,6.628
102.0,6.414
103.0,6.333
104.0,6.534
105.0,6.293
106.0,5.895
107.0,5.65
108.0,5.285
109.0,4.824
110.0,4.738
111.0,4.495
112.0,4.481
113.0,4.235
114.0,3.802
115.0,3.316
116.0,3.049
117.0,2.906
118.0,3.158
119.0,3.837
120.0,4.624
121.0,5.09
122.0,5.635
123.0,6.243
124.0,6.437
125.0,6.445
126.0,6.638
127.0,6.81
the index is 4.481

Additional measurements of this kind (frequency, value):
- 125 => 6.445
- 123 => 6.243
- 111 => 4.495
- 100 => 6.279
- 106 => 5.895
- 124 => 6.437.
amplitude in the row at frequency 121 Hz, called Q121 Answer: 5.09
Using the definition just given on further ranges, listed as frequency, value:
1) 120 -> 4.624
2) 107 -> 5.65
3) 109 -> 4.824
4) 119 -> 3.837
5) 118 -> 3.158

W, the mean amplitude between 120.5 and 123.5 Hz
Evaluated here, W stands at 5.66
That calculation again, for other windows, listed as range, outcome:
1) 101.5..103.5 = 6.37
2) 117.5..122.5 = 4.47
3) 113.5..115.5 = 3.56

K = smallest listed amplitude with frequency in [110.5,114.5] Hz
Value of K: 3.802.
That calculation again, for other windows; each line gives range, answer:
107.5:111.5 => 4.495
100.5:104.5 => 6.333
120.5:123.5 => 5.09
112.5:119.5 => 2.906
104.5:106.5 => 5.895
